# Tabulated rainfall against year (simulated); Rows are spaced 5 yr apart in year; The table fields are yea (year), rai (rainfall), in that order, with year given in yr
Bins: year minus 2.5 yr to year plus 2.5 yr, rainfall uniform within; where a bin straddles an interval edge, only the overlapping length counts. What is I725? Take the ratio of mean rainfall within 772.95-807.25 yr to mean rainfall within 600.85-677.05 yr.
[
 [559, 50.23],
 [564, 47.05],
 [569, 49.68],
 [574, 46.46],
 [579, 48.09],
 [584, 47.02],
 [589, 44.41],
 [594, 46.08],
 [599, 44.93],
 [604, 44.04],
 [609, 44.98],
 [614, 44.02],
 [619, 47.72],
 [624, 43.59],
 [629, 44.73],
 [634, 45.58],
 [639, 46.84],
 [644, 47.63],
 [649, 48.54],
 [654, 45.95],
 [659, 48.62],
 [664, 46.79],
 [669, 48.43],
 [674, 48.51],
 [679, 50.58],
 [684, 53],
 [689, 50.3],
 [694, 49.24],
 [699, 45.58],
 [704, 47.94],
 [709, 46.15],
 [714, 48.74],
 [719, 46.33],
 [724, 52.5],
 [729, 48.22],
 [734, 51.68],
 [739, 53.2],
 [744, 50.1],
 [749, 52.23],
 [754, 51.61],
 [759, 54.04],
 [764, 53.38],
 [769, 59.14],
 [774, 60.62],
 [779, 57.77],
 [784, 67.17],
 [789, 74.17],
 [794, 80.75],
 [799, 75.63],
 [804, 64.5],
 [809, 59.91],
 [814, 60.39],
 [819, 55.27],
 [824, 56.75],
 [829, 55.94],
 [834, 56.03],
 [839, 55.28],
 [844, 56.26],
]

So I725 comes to 1.48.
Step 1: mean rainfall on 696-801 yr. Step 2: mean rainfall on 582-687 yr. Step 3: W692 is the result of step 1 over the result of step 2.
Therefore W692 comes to 1.20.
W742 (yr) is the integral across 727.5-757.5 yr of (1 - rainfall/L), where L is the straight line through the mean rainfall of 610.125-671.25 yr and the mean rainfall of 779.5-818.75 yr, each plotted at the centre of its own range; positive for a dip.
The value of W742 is 4.3 yr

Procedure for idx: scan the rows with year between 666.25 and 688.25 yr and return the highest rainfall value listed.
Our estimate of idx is 53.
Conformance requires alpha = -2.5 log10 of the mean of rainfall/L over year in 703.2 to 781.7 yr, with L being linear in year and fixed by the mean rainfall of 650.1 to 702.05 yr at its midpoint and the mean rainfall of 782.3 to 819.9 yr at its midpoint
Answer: 0.13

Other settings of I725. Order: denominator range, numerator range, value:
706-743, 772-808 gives 1.38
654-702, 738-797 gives 1.22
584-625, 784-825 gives 1.47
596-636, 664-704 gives 1.09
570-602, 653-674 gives 1.03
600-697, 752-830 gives 1.31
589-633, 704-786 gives 1.18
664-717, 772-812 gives 1.39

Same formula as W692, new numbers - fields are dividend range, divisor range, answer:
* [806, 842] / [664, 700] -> 1.16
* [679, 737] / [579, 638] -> 1.08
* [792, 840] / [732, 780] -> 1.14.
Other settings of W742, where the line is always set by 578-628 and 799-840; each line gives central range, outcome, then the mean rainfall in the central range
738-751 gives 0.7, 51.7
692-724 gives 2.7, 47.7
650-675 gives 0.8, 47.7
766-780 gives -0.7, 59.1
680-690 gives -0.2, 51.7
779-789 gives -1.7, 66.6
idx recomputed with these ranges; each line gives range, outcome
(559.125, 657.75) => 49.68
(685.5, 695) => 50.3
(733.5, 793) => 74.17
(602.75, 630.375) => 47.72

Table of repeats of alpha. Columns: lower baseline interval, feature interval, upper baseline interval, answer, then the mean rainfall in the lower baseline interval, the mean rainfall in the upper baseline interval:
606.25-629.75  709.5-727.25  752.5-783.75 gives 0.09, 45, 57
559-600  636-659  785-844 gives 0.09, 47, 63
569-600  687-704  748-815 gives 0.15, 46.5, 62.5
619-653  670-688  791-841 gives -0.01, 46.3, 62.2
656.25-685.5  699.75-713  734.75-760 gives 0.08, 49.2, 52.1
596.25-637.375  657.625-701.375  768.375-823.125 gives 0.06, 45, 65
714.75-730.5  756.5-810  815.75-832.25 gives -0.20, 49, 56.2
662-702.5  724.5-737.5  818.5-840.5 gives 0.02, 49.1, 55.9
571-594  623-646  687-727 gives 0.04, 46.5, 48.3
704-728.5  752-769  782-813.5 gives 0.12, 48.4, 69.8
